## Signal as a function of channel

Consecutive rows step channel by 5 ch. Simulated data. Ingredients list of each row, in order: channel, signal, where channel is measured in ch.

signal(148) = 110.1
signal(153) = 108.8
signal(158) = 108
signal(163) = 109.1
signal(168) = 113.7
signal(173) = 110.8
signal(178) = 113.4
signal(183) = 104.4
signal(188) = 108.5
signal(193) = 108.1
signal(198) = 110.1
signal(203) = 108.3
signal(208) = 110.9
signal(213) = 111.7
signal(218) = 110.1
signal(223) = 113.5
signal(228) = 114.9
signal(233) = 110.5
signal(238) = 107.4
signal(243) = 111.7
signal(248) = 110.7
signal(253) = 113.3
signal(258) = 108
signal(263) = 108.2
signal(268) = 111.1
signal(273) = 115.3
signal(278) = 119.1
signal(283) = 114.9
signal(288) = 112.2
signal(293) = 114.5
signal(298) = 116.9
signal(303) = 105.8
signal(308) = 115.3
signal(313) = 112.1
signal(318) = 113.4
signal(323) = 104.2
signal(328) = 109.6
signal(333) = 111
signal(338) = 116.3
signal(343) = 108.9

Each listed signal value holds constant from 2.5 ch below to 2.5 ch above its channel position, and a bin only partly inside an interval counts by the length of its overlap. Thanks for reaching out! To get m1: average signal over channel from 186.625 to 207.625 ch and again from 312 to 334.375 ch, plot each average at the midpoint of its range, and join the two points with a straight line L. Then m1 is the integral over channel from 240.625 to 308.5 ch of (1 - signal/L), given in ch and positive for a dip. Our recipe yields -1.9 ch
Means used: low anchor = 109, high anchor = 110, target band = 113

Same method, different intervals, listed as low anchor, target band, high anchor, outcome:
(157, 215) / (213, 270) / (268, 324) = 0.31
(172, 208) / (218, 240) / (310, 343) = -0.37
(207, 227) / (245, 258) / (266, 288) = 0.27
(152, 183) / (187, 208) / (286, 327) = 0.29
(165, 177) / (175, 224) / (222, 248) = 0.91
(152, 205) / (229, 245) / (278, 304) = 0.21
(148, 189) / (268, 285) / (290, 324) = -0.63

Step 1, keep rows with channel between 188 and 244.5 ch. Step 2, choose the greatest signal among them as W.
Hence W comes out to 114.9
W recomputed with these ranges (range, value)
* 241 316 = 119.1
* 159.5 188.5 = 113.7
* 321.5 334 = 111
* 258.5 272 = 111.1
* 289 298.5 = 116.9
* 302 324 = 115.3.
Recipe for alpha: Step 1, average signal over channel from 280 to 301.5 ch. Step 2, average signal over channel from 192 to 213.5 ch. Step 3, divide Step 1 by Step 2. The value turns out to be 1.04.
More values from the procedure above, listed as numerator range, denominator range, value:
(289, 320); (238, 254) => 1.02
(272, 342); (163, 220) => 1.03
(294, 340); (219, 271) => 1.01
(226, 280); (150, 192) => 1.02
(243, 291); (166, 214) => 1.02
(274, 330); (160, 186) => 1.02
